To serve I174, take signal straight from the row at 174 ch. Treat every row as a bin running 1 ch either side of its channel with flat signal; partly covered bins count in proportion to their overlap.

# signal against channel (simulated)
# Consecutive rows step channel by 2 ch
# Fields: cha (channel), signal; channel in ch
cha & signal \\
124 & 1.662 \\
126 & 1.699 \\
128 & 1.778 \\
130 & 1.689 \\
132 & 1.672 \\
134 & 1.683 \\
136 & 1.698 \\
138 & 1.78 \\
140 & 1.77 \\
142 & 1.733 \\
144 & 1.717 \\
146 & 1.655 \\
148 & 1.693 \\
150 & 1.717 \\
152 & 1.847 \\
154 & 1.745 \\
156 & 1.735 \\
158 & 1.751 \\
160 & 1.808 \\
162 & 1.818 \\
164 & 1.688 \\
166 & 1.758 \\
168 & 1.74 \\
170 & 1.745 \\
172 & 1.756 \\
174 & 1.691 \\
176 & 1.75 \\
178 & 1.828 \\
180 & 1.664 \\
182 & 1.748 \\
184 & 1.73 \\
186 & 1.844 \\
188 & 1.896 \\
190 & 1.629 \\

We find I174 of 1.691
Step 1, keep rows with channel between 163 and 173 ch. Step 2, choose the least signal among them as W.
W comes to 1.688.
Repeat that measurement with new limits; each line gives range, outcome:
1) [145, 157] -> 1.655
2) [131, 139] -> 1.672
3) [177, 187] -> 1.664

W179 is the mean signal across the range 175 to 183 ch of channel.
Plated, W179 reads 1.75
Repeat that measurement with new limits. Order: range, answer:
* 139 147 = 1.72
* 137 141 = 1.77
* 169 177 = 1.74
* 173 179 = 1.76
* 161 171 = 1.75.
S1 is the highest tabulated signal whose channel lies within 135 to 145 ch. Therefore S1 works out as 1.78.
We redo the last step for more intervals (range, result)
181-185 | 1.748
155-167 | 1.818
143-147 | 1.717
